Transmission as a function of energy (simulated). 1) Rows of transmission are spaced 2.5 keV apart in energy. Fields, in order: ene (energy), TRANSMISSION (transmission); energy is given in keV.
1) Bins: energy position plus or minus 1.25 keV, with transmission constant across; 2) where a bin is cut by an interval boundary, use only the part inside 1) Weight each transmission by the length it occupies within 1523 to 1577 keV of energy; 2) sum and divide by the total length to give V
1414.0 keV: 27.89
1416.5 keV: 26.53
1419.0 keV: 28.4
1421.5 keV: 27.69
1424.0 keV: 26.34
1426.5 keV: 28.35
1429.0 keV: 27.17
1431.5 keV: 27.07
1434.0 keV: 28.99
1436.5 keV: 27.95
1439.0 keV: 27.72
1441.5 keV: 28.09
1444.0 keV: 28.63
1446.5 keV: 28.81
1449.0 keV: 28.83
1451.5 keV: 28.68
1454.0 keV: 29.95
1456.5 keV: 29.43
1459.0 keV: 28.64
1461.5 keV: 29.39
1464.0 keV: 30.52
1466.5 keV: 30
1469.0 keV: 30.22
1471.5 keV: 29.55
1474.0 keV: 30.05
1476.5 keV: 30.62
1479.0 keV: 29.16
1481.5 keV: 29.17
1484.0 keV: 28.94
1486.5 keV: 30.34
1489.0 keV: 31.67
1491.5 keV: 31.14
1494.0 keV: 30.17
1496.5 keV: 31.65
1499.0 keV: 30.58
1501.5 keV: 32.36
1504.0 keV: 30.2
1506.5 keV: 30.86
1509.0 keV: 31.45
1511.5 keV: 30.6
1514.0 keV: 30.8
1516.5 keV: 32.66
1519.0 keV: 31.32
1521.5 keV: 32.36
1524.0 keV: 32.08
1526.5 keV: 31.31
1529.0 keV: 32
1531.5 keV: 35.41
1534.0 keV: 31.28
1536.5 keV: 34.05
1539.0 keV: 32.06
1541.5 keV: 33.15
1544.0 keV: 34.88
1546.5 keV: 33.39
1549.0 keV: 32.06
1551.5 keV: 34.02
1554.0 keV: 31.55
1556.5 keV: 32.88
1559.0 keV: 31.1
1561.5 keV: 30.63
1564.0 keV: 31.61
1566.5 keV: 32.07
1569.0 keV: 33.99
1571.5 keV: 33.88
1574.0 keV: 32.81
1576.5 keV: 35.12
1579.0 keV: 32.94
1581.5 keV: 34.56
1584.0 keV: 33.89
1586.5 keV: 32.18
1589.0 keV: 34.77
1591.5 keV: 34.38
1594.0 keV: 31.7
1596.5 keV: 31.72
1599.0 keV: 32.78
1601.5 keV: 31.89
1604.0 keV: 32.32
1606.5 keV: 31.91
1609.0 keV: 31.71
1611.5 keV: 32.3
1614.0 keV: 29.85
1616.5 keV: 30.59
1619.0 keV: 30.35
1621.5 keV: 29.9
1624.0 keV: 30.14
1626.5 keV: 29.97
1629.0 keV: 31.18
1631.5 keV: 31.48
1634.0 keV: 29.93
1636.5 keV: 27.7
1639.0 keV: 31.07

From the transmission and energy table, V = 32.8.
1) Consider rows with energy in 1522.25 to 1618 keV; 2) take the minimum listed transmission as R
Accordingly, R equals 29.85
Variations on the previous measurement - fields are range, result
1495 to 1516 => 30.2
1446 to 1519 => 28.64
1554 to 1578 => 30.63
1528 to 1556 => 31.28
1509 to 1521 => 30.6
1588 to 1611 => 31.7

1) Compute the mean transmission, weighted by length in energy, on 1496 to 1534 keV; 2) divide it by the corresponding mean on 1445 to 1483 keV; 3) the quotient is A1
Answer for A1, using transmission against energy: 1.07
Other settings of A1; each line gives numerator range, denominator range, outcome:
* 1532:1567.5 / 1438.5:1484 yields 1.11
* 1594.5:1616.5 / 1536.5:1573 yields 0.97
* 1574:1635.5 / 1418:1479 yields 1.11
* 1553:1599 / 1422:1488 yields 1.14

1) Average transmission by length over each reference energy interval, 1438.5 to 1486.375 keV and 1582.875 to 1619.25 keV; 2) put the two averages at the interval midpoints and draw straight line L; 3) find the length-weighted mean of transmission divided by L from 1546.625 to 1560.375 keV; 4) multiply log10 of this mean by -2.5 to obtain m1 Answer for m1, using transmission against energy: -0.040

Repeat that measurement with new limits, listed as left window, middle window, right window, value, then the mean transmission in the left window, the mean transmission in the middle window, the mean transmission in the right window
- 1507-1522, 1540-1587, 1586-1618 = -0.04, 31.5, 33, 32.1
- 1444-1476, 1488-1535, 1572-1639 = -0.04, 29.5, 31.6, 31.9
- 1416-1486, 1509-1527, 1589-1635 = -0.06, 28.8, 31.6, 31.4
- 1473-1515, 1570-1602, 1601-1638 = -0.09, 30.6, 33.3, 30.7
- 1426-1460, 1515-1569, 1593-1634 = -0.09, 28.5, 32.5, 31.2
